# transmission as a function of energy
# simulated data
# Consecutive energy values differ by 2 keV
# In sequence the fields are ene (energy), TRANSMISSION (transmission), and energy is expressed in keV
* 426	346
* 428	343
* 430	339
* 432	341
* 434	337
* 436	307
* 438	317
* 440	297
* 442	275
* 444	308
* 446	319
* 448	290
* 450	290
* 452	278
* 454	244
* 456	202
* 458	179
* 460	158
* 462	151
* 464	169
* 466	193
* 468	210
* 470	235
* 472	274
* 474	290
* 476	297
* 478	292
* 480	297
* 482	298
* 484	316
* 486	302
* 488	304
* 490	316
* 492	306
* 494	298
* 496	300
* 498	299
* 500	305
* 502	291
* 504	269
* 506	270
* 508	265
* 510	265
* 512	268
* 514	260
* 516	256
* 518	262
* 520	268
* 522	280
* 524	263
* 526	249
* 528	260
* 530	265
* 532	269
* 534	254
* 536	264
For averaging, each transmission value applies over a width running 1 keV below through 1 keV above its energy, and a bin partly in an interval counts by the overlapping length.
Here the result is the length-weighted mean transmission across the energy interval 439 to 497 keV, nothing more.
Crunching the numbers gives 265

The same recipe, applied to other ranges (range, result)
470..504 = 296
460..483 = 242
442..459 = 264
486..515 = 287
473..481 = 294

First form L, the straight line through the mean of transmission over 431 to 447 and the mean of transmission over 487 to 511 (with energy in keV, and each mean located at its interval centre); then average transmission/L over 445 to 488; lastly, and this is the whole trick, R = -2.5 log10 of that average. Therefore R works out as 0.19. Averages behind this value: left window 313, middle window 253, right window 291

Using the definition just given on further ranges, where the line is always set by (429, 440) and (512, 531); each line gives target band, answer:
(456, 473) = 0.471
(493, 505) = -0.055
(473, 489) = -0.028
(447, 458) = 0.229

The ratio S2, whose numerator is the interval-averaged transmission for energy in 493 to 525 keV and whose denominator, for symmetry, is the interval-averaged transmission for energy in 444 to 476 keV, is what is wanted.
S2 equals 1.17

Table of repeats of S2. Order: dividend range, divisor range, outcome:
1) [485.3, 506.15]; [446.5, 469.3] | 1.37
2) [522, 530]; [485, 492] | 0.85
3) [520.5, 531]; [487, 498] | 0.87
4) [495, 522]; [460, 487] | 1.09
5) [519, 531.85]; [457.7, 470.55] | 1.44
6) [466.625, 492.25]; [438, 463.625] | 1.14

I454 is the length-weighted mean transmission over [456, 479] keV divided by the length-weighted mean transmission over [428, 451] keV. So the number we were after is 0.71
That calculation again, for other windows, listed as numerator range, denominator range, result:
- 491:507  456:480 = 1.30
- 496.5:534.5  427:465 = 1.00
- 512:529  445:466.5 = 1.16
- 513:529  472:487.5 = 0.88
